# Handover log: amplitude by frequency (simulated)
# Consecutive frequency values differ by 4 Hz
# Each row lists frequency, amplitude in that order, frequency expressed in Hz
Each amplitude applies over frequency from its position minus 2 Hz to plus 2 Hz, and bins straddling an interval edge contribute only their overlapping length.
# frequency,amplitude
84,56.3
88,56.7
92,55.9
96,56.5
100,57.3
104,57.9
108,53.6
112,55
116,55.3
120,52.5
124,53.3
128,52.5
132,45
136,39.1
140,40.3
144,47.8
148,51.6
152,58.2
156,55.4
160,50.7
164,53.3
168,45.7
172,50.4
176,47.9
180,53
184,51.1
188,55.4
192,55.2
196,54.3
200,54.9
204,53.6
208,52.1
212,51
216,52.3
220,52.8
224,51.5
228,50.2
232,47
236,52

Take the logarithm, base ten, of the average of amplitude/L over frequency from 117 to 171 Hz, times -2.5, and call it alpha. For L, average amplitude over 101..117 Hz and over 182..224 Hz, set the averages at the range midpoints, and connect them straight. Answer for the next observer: 0.10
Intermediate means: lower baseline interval 55.6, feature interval 49.8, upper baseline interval 53.2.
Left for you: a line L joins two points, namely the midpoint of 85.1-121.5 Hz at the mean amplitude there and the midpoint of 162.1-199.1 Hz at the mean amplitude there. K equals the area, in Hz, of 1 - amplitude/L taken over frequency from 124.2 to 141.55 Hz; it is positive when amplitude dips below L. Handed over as 2.9 Hz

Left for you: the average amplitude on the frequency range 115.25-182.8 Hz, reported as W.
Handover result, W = 50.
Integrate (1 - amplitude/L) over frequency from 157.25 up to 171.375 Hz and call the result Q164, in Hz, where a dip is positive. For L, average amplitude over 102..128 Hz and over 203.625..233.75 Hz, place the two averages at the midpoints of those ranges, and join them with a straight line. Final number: 0.7 Hz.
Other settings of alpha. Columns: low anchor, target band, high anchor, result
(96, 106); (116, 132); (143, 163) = 0.068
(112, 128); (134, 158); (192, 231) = 0.098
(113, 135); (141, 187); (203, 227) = 0.009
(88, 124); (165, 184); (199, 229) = 0.080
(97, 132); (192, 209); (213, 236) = -0.049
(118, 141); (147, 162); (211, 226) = -0.115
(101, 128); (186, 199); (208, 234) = -0.063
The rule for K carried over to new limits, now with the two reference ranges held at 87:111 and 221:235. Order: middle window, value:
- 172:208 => -0.8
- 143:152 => 0.3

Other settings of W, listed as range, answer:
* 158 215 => 52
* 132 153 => 46.7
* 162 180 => 49.7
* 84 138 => 53.2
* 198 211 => 53.3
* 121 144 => 46.5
